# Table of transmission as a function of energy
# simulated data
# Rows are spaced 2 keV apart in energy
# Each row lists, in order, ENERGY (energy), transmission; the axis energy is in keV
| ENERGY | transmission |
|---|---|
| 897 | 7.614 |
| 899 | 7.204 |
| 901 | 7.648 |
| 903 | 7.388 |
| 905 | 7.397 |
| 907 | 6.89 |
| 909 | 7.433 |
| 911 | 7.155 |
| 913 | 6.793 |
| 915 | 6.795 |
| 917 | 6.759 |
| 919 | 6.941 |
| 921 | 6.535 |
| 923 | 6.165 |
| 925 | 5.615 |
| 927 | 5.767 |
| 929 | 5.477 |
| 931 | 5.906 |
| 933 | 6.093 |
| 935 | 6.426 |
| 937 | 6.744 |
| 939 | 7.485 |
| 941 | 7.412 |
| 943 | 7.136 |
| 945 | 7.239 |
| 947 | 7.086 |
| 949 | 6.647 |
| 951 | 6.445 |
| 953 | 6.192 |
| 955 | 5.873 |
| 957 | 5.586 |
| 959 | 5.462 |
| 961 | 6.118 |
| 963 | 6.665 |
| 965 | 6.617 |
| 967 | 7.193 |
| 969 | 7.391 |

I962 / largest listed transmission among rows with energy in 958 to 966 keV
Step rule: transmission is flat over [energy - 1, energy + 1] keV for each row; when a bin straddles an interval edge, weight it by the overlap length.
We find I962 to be 6.665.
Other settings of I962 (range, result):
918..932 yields 6.941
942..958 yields 7.239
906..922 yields 7.433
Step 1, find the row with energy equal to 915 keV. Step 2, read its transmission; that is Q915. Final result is 6.795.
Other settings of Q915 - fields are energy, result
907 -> 6.89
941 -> 7.412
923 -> 6.165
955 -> 5.873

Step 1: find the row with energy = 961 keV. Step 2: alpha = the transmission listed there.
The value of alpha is 6.118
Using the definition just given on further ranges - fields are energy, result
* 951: 6.445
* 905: 7.397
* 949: 6.647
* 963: 6.665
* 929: 5.477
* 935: 6.426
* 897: 7.614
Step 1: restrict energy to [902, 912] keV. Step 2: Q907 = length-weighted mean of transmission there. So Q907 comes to 7.25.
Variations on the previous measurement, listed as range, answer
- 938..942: 7.45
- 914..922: 6.76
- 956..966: 6.09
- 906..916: 7.01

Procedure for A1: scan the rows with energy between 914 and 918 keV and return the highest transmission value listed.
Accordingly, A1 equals 6.795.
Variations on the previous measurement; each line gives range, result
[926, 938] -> 6.744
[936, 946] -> 7.485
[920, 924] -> 6.535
